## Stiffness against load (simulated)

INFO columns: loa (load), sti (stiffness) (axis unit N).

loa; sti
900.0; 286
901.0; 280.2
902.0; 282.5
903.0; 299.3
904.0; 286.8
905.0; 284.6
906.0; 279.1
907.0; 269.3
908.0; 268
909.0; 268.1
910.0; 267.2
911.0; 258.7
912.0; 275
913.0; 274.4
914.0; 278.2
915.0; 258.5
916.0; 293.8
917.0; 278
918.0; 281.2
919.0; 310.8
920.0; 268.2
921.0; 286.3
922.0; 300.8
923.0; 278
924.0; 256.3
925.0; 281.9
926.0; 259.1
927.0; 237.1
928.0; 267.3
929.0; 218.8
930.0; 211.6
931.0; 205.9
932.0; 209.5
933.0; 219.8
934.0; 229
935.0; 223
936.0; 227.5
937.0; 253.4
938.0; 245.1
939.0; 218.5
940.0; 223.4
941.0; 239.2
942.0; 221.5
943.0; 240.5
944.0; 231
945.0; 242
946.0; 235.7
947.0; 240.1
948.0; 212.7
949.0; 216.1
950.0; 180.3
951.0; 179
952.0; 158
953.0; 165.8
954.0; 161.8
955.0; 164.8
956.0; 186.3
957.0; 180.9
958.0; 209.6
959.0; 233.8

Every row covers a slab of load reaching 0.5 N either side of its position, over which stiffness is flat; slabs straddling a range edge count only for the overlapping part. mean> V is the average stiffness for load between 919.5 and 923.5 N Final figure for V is 283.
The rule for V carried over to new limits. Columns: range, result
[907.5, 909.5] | 268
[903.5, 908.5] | 278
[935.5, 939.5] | 236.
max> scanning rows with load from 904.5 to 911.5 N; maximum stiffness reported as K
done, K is 284.6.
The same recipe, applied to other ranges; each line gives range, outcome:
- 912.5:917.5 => 293.8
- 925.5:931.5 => 267.3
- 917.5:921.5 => 310.8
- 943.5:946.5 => 242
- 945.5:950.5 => 240.1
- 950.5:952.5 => 179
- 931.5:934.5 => 229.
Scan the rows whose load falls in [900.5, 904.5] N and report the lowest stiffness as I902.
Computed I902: 280.2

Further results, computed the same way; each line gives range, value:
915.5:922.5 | 268.2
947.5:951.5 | 179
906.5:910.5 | 267.2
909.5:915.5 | 258.5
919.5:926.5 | 256.3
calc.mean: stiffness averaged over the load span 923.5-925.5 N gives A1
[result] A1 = 269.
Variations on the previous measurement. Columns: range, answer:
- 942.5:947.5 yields 238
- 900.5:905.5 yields 287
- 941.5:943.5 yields 231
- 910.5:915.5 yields 269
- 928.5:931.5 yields 212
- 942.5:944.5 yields 236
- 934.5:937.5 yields 235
